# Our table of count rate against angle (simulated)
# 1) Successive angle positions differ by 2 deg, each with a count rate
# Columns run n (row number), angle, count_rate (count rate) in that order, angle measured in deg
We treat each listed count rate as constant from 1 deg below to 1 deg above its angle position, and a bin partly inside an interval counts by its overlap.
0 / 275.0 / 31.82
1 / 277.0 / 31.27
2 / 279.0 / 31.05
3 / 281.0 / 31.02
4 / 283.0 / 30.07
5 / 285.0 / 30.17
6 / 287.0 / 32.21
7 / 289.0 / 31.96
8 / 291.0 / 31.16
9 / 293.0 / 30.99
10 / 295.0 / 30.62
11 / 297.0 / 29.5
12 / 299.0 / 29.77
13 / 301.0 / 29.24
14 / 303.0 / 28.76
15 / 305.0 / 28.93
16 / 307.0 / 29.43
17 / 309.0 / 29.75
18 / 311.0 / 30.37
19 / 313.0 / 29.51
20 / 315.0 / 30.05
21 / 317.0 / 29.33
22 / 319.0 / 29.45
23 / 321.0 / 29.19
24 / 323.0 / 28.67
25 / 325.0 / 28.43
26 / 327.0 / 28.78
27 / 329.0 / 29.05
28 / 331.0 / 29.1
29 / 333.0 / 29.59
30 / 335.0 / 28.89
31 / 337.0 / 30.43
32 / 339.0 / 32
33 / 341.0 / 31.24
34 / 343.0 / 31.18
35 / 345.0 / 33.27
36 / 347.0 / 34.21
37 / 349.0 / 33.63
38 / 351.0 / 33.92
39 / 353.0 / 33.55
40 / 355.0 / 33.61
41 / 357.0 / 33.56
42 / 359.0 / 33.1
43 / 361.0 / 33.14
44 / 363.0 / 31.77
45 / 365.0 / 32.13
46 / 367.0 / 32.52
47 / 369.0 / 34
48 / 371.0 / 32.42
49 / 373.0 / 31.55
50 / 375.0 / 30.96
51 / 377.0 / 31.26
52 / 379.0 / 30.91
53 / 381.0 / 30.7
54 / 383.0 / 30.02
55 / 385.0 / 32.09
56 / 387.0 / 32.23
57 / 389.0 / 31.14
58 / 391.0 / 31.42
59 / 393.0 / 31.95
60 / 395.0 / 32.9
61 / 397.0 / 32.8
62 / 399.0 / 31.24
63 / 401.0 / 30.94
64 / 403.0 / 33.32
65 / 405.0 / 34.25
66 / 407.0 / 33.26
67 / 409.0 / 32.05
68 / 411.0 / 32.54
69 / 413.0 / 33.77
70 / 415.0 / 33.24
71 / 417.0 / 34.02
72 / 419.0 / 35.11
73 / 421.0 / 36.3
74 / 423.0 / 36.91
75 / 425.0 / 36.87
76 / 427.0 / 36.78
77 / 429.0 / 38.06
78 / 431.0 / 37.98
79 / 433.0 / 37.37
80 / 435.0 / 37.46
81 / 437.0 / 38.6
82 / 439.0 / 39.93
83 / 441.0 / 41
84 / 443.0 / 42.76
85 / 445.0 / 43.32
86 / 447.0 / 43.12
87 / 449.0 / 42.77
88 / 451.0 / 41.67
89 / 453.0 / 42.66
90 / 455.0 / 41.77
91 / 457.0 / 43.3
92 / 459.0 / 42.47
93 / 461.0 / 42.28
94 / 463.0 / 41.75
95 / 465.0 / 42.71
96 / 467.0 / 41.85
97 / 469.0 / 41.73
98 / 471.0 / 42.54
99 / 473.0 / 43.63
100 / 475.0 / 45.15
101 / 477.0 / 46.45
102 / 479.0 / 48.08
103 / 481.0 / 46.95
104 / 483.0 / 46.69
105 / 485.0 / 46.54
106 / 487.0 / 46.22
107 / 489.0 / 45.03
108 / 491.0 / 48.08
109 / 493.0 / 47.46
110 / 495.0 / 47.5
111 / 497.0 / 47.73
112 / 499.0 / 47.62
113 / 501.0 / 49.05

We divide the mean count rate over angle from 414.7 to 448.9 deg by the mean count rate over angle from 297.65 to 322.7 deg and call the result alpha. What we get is 1.30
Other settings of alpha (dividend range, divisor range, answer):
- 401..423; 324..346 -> 1.12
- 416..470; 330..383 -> 1.25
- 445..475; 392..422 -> 1.28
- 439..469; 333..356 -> 1.31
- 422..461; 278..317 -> 1.33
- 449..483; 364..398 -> 1.37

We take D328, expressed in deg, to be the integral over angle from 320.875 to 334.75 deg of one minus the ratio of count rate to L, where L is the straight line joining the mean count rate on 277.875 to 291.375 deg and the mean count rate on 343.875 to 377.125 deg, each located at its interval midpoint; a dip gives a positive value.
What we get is 1.4 deg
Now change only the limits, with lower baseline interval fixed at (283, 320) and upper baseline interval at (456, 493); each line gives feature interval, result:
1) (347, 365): 0.7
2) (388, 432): 5.9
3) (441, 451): -0.1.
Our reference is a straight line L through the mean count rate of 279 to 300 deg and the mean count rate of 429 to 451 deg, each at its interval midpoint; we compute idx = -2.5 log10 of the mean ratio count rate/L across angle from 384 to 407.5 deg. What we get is 0.16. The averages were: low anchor 30.8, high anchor 40.4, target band 32.3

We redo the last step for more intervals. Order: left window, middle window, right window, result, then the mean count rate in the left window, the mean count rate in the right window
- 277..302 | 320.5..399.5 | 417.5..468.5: 0.11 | 30.7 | 40.1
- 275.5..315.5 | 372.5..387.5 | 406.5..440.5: 0.10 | 30.3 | 36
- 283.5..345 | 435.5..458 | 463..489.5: 0.01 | 30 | 44.8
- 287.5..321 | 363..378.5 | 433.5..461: 0.11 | 29.9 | 41.5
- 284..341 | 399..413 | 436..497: 0.17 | 29.9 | 43.9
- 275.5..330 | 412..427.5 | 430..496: 0.13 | 30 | 43.2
